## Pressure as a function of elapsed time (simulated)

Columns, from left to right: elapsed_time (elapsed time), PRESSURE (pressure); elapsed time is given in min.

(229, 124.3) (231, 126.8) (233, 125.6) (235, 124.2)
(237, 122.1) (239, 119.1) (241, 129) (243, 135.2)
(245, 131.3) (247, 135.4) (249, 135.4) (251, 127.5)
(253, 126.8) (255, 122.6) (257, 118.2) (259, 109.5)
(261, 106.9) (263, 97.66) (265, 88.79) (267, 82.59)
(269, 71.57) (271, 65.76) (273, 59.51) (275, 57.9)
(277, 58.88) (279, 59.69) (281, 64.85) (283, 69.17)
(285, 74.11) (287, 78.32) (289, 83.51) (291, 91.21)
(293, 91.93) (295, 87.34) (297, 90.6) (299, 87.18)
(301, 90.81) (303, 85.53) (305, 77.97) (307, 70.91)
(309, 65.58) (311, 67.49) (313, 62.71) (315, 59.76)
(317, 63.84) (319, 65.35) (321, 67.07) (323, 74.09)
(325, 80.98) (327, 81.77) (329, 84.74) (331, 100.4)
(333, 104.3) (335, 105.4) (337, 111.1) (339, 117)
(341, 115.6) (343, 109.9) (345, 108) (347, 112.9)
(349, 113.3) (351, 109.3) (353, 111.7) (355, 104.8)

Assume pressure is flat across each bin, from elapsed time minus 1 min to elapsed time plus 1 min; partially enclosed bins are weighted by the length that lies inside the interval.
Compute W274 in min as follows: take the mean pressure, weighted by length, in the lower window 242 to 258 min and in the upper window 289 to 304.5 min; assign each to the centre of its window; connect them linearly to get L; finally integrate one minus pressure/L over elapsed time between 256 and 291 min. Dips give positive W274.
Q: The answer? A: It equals 9.5 min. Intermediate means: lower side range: 129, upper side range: 88.5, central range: 79.6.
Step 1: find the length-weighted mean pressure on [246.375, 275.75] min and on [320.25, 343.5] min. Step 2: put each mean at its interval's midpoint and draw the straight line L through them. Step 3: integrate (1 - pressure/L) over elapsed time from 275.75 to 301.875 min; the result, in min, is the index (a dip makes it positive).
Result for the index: 5.2 min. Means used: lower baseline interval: 100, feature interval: 78.8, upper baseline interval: 96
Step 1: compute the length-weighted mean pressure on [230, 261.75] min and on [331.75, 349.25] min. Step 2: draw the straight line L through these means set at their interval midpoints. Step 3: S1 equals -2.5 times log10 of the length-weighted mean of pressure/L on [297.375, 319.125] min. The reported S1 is 0.49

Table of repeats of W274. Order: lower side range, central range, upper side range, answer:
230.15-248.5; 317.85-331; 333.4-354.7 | 4.2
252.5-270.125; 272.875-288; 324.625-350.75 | 5.4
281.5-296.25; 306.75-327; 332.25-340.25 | 6.2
